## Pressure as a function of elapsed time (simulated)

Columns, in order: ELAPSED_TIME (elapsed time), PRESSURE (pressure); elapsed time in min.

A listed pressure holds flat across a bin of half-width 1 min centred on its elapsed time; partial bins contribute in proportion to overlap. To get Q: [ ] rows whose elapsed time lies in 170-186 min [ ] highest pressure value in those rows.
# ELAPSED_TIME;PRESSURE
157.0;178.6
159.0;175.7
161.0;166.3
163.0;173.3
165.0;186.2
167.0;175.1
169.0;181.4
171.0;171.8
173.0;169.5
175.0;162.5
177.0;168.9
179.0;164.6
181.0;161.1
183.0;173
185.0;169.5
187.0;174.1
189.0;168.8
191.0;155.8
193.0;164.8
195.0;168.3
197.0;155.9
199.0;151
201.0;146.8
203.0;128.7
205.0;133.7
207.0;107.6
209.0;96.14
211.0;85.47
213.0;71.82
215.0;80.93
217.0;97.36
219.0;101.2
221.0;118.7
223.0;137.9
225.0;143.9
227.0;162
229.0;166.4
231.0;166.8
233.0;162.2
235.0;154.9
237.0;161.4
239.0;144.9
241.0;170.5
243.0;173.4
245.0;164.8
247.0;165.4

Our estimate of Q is 173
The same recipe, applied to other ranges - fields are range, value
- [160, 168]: 186.2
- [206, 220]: 107.6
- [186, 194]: 174.1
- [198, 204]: 151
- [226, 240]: 166.8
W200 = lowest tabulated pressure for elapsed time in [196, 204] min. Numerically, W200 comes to 128.7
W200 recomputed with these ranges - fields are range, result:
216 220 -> 97.36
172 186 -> 161.1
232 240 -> 144.9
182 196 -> 155.8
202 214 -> 71.82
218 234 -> 101.2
